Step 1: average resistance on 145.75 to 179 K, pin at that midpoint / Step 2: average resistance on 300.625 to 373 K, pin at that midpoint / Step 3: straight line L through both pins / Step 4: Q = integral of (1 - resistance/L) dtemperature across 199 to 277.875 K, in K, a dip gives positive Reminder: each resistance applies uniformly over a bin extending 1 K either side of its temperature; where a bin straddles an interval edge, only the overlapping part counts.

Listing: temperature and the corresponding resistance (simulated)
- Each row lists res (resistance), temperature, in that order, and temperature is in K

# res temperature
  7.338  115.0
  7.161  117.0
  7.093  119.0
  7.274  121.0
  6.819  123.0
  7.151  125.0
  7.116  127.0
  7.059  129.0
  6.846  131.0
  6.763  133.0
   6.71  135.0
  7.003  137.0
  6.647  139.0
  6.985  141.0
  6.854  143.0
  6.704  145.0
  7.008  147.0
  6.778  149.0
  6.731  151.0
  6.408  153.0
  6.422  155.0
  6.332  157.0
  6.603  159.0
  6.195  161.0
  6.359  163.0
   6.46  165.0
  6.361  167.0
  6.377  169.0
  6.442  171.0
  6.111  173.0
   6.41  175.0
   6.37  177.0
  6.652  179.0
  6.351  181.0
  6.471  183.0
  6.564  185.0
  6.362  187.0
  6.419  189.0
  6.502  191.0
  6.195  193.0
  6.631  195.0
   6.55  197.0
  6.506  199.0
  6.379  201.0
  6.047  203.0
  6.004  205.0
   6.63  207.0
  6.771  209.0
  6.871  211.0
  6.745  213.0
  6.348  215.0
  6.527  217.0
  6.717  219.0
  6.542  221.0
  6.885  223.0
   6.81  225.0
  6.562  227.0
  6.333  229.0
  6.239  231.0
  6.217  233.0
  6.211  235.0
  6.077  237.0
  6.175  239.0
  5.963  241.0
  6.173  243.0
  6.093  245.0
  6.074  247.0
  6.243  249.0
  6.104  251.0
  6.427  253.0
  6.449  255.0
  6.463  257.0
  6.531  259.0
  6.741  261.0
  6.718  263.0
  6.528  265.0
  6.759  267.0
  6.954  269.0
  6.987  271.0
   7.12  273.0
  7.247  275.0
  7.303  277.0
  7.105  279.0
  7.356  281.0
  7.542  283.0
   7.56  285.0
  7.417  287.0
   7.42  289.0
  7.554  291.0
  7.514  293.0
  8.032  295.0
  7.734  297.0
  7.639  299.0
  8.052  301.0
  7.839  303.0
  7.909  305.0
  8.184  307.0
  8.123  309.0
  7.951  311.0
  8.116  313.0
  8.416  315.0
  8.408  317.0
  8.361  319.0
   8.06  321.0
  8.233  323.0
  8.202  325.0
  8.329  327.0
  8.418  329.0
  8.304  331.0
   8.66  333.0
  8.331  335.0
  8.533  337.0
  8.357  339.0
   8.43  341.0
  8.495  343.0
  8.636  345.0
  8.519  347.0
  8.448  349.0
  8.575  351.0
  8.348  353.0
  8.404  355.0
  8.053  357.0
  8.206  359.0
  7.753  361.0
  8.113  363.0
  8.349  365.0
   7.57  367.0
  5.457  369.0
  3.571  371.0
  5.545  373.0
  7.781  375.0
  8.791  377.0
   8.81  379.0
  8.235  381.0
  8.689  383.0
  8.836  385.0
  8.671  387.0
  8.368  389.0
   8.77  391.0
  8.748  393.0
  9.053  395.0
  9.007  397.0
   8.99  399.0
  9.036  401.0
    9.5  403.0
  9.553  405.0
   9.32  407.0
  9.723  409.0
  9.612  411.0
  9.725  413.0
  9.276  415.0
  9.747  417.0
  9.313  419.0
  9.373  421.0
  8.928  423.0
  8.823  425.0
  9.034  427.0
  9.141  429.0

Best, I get 6.95 K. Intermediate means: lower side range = 6.47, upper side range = 8.01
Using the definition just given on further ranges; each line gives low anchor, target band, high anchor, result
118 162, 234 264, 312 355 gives 5.5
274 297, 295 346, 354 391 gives -4.3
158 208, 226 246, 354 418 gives 2.1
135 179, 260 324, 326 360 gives 2.6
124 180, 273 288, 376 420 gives 1.1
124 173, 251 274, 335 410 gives 2.5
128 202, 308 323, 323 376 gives -1.1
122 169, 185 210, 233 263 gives 0.3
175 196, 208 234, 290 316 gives 1.2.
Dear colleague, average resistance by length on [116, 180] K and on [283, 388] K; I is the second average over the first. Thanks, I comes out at 1.2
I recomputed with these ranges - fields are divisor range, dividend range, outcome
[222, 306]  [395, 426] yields 1.35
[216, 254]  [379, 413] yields 1.42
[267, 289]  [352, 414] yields 1.15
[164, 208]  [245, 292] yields 1.07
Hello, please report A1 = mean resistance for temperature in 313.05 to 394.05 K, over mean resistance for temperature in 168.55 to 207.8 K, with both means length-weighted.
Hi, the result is 1.27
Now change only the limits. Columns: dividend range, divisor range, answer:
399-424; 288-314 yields 1.20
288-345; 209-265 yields 1.27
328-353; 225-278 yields 1.30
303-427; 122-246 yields 1.29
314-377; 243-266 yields 1.25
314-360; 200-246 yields 1.31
